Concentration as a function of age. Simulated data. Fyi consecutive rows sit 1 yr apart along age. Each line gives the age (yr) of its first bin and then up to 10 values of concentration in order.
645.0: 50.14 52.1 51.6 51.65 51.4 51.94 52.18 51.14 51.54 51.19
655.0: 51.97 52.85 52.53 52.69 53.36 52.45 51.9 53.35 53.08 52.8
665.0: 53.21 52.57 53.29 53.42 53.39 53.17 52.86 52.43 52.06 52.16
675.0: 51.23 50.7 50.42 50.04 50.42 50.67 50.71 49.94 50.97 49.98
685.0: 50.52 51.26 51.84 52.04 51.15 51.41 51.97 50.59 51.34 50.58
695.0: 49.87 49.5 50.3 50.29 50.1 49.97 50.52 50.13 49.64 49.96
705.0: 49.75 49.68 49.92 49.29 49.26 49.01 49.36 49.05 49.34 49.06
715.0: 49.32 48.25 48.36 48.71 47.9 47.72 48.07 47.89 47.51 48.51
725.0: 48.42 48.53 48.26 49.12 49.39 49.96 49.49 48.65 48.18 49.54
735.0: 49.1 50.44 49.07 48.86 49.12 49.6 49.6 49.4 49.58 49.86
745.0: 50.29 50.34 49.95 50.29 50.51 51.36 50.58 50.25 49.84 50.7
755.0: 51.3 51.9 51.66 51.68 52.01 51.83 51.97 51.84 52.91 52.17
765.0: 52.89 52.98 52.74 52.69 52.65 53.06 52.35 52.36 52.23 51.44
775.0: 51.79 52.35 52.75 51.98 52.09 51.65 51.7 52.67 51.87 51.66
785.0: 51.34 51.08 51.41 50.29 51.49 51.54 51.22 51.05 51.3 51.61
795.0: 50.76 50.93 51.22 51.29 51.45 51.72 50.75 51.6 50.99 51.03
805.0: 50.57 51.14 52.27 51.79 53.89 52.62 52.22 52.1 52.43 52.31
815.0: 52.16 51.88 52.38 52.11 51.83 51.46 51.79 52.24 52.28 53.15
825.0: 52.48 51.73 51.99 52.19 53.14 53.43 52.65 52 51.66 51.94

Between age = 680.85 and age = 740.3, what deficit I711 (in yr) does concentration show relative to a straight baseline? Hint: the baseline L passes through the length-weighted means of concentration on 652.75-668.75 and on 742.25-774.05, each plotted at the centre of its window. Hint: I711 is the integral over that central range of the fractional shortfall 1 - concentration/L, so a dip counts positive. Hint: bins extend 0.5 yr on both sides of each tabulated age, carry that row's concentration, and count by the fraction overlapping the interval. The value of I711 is 2.8 yr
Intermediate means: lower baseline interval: 52.7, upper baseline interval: 51.5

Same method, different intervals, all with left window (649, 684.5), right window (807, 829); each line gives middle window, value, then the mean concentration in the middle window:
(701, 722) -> 1.2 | 49.1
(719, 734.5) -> 1.0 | 48.6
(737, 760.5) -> 0.8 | 50.4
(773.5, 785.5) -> 0.1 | 51.9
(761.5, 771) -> -0.1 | 52.6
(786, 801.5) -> 0.3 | 51.2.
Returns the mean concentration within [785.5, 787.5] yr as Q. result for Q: 51.2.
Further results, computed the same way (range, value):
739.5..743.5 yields 49.5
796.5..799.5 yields 51.3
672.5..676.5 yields 51.5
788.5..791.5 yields 51.4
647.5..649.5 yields 51.5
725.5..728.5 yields 48.6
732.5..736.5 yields 49.3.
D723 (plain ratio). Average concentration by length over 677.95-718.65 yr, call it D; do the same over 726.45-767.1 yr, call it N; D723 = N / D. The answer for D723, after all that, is 1.0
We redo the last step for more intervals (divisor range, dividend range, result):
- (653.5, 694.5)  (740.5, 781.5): 0.99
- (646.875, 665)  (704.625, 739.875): 0.94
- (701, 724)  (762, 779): 1.07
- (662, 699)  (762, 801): 1.01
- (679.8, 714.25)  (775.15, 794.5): 1.03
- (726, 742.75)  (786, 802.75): 1.04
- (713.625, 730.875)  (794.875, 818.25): 1.07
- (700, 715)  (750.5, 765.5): 1.04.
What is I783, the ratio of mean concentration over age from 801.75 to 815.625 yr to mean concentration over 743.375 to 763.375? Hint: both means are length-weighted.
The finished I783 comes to 1.0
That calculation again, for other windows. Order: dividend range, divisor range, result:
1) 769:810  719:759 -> 1.04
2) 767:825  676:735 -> 1.04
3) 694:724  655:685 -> 0.95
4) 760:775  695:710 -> 1.05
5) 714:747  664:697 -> 0.95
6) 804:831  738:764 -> 1.03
